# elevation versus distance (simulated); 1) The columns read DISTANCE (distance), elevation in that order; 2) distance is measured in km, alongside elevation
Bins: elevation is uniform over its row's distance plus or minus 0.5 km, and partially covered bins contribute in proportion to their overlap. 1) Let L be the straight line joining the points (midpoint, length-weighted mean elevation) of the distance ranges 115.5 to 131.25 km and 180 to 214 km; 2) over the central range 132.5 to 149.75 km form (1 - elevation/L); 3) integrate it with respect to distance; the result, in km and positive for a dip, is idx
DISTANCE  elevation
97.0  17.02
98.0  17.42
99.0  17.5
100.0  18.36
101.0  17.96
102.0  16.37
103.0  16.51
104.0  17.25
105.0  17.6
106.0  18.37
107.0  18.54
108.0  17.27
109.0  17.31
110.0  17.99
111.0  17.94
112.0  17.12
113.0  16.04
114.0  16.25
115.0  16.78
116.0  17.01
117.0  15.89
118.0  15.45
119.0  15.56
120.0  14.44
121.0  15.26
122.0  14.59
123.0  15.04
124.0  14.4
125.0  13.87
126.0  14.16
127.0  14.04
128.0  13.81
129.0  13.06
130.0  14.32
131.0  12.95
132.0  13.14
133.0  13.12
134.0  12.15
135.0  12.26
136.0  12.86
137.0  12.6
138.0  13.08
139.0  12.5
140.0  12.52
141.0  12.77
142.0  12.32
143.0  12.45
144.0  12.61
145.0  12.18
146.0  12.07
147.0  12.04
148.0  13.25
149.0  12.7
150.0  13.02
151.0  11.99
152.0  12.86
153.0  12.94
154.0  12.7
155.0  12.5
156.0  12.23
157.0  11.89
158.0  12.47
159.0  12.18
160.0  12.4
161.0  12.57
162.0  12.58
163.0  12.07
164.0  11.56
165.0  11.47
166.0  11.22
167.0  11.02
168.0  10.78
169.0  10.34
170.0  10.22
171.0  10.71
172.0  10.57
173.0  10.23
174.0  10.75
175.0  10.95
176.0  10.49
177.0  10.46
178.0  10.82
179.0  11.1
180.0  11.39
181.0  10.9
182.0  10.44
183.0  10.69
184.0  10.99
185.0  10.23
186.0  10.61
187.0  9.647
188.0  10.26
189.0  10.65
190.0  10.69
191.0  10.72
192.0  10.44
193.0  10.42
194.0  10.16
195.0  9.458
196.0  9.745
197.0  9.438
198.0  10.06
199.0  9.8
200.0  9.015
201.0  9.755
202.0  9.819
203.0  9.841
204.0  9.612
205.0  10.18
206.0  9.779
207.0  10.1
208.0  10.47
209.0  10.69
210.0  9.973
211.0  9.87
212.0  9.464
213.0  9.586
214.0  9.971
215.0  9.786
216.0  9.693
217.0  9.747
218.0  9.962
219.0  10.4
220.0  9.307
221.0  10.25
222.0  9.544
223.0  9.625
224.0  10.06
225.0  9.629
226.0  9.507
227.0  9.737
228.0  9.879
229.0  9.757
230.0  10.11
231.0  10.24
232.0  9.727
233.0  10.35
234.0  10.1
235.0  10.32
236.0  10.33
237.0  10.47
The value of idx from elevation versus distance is 1.3 km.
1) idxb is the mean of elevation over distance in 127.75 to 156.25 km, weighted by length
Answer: 12.7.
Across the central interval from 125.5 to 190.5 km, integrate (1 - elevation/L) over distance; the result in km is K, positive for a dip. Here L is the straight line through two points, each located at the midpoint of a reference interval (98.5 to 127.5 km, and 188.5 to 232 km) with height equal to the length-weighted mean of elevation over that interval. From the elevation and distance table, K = 7.3 km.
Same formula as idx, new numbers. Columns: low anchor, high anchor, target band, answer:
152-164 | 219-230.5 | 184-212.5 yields 2.03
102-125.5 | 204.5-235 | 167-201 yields 4.75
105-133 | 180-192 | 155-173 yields 1.01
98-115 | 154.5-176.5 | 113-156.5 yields 2.88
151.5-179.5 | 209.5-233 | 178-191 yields 0.34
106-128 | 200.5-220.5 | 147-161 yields 1.06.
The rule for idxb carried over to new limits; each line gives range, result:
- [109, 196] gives 12.5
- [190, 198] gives 10.1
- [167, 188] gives 10.6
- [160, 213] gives 10.5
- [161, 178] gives 11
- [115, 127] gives 15.1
